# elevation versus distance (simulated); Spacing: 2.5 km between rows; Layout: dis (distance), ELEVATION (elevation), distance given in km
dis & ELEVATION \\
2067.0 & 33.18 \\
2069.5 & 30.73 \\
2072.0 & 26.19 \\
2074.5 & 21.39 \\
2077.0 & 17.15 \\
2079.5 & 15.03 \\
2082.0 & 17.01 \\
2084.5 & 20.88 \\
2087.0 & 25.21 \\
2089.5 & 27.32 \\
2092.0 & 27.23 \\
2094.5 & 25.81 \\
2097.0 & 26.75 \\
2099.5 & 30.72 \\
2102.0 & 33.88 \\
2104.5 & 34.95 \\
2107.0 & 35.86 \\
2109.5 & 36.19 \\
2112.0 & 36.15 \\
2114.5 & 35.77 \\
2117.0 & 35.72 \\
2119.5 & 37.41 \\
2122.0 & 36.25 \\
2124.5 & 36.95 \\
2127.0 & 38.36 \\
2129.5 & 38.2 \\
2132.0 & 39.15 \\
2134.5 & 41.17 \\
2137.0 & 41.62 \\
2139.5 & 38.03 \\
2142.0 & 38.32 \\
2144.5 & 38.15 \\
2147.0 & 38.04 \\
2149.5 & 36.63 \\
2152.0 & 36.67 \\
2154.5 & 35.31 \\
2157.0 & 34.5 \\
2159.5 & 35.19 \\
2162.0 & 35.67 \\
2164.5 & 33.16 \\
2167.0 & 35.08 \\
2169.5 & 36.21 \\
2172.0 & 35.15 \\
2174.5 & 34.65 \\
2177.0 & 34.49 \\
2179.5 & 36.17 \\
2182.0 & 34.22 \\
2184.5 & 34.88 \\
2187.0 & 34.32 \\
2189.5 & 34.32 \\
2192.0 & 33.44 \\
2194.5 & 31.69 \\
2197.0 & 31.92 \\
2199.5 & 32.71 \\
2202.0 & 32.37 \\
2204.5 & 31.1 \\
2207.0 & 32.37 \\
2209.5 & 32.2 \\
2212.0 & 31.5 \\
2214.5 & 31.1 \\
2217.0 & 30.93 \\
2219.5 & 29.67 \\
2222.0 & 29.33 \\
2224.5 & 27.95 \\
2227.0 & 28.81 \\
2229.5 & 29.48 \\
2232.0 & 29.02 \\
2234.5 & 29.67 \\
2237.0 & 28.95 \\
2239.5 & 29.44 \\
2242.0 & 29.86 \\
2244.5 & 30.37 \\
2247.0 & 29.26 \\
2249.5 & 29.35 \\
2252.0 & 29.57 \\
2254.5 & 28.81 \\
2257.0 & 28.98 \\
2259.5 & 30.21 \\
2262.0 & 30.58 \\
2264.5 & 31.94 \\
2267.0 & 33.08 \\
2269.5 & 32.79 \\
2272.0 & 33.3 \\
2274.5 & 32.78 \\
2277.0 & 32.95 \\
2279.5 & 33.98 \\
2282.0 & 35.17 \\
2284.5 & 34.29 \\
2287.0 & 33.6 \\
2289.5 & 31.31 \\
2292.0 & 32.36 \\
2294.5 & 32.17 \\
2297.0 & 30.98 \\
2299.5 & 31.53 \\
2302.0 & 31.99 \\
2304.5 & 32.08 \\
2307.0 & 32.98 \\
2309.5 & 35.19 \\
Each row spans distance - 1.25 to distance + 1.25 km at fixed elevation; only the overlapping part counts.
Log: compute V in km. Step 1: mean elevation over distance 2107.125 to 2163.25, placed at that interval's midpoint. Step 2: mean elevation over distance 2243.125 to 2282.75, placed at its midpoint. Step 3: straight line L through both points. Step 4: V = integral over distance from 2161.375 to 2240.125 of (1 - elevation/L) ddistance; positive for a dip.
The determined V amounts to 4.7 km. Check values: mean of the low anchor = 37.2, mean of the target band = 32.2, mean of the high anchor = 31.4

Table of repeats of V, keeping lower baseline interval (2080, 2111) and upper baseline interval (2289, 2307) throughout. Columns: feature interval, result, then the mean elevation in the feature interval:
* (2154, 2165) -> -2.0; 34.8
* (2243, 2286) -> -0.5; 31.6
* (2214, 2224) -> 0.1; 30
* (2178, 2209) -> -3.4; 33.3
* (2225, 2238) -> 0.7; 29.1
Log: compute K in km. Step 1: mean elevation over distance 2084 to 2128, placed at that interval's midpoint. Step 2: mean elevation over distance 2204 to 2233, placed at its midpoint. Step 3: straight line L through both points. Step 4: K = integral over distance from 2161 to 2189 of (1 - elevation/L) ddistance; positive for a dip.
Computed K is -3.39 km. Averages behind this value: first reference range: 32.5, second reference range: 30.3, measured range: 34.9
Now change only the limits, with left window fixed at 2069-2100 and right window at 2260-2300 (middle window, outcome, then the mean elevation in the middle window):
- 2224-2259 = 1.8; 29.3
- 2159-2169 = -2.8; 34.9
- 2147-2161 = -4.7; 35.9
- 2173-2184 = -2.7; 34.9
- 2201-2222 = -1.3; 31.3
